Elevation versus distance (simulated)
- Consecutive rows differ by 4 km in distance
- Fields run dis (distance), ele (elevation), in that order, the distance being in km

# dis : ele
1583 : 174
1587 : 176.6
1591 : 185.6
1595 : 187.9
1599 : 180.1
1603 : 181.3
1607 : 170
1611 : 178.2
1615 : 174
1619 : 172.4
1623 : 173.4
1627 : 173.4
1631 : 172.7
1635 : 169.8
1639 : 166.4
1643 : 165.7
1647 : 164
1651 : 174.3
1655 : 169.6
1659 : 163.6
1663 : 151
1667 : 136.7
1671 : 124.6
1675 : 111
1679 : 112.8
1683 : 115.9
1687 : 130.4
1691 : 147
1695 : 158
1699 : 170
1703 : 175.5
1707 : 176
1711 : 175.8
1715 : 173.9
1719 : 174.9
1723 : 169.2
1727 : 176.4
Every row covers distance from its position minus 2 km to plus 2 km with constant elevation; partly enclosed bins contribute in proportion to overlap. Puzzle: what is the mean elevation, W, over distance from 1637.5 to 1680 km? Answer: 150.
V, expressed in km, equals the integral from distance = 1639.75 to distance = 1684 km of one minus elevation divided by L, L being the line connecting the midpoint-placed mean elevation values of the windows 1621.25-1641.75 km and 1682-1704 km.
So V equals 4.2 km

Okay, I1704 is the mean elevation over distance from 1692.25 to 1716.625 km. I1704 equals 171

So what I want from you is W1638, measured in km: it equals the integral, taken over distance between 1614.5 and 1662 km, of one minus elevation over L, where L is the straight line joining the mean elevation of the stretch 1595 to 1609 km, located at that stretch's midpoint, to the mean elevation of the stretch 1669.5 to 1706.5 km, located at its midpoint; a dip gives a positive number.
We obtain -2.1 km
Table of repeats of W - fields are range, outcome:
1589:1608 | 182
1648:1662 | 168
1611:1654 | 171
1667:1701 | 134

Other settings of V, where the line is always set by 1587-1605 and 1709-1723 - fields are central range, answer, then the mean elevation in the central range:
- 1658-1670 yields 2.07 km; 147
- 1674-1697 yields 6.04 km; 130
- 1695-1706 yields 0.30 km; 170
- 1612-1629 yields 0.71 km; 174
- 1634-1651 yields 1.16 km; 167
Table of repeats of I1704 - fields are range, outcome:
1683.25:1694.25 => 137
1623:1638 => 172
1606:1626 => 174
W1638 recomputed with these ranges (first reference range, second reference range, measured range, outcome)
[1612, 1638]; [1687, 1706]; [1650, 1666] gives 0.4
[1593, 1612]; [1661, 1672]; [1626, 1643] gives -1.2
